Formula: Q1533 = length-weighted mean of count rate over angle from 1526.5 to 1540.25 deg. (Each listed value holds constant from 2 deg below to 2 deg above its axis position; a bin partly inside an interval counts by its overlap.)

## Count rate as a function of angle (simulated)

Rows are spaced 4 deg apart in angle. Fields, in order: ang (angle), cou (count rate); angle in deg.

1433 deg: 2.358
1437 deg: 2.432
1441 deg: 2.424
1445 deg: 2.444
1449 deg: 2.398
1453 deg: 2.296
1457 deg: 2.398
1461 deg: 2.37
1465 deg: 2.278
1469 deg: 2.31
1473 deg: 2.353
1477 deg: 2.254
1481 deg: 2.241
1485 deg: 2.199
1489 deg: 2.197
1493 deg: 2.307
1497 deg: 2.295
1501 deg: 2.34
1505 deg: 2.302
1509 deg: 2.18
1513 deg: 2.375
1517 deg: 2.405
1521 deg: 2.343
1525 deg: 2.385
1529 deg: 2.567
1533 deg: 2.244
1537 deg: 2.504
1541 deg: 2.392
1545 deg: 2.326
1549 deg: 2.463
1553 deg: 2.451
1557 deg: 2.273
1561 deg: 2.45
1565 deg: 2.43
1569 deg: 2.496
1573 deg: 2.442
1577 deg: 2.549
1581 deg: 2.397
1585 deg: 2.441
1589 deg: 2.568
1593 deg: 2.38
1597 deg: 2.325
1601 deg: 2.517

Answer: 2.43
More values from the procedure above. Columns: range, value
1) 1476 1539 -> 2.32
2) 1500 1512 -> 2.28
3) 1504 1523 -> 2.32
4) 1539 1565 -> 2.4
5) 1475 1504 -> 2.26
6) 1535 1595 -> 2.44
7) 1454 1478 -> 2.33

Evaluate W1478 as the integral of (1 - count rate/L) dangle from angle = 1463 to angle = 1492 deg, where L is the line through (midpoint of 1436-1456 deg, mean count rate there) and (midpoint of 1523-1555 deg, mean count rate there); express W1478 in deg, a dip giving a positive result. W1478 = 1.7 deg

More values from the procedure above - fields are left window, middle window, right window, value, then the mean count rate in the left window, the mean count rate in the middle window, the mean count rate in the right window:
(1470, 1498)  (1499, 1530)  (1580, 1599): -0.6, 2.26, 2.36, 2.42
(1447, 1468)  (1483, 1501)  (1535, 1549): 0.9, 2.35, 2.26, 2.42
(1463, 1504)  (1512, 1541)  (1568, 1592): -0.4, 2.28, 2.4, 2.48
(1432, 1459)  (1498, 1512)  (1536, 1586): 0.8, 2.39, 2.28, 2.43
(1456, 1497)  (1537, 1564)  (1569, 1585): 0.2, 2.29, 2.4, 2.46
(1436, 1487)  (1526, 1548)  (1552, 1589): 0.0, 2.34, 2.41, 2.44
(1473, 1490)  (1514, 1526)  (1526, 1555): -0.1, 2.24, 2.38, 2.42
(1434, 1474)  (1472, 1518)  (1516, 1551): 2.0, 2.37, 2.28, 2.4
